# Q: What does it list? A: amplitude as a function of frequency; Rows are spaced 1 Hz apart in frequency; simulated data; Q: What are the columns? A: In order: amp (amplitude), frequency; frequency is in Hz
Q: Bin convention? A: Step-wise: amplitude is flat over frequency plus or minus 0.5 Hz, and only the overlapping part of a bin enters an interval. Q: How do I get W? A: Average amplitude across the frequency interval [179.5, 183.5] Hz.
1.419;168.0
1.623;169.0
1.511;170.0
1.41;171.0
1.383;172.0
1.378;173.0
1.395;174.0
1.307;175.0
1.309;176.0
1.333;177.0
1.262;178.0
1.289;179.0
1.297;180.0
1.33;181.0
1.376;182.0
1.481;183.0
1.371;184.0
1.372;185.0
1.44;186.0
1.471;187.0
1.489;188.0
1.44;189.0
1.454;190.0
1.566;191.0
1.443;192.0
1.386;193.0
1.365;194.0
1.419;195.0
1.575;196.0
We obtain 1.37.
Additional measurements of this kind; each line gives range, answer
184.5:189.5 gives 1.44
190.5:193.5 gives 1.47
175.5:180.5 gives 1.3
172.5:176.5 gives 1.35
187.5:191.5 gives 1.49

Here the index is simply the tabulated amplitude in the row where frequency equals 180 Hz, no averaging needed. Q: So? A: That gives 1.297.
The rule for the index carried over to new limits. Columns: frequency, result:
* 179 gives 1.289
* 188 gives 1.489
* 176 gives 1.309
